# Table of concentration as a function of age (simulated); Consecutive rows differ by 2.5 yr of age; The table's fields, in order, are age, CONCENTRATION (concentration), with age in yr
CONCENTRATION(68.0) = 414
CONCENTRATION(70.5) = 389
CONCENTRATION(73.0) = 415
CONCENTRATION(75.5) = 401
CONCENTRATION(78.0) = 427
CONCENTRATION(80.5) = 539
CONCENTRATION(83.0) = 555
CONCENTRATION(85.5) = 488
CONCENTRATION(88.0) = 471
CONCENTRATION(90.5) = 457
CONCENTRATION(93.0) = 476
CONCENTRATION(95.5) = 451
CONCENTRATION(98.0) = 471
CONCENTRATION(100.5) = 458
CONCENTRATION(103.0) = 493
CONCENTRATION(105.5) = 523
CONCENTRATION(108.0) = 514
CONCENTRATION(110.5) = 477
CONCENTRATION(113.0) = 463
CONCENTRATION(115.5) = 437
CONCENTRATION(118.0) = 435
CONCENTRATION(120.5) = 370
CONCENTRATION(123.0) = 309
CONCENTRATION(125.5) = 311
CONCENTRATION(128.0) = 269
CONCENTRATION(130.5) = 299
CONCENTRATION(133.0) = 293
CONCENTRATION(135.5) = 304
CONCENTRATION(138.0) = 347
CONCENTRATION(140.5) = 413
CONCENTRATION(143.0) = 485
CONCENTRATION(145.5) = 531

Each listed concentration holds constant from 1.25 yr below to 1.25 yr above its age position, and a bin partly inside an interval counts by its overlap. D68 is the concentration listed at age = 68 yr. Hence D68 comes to 414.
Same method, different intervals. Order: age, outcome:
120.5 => 370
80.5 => 539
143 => 485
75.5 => 401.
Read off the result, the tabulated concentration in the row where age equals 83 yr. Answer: 555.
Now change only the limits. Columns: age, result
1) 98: 471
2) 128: 269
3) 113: 463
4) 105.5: 523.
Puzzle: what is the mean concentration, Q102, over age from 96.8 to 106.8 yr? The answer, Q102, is 486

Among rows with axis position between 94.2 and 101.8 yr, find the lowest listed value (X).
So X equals 451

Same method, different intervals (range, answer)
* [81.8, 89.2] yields 471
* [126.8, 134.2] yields 269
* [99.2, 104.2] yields 458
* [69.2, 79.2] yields 389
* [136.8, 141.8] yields 347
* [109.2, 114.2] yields 463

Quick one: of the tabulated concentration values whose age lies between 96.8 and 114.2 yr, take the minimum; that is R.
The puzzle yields 458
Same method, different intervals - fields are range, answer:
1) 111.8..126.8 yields 309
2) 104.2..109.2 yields 514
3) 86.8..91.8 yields 457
